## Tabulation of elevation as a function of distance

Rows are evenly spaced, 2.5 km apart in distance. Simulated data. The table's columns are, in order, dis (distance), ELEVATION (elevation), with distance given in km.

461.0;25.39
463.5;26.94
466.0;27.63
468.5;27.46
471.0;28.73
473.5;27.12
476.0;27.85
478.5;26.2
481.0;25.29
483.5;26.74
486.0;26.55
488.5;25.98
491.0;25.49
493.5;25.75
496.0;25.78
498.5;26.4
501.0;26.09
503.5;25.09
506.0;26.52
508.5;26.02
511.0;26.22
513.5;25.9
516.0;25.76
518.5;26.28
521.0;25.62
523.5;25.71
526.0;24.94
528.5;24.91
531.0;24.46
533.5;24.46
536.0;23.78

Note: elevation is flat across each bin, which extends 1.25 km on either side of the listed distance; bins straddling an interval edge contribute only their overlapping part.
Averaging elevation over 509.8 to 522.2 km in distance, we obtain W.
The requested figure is 26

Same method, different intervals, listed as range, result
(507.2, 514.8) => 26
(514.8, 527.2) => 25.7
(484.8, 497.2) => 25.9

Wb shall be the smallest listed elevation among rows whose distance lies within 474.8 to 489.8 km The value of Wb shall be 25.29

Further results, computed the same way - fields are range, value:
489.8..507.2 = 25.09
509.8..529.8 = 24.91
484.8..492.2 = 25.49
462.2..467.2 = 26.94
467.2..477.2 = 27.12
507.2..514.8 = 25.9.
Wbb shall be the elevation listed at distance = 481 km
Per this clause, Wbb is 25.29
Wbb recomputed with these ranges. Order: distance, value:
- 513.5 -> 25.9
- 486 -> 26.55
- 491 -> 25.49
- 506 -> 26.52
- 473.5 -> 27.12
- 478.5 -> 26.2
